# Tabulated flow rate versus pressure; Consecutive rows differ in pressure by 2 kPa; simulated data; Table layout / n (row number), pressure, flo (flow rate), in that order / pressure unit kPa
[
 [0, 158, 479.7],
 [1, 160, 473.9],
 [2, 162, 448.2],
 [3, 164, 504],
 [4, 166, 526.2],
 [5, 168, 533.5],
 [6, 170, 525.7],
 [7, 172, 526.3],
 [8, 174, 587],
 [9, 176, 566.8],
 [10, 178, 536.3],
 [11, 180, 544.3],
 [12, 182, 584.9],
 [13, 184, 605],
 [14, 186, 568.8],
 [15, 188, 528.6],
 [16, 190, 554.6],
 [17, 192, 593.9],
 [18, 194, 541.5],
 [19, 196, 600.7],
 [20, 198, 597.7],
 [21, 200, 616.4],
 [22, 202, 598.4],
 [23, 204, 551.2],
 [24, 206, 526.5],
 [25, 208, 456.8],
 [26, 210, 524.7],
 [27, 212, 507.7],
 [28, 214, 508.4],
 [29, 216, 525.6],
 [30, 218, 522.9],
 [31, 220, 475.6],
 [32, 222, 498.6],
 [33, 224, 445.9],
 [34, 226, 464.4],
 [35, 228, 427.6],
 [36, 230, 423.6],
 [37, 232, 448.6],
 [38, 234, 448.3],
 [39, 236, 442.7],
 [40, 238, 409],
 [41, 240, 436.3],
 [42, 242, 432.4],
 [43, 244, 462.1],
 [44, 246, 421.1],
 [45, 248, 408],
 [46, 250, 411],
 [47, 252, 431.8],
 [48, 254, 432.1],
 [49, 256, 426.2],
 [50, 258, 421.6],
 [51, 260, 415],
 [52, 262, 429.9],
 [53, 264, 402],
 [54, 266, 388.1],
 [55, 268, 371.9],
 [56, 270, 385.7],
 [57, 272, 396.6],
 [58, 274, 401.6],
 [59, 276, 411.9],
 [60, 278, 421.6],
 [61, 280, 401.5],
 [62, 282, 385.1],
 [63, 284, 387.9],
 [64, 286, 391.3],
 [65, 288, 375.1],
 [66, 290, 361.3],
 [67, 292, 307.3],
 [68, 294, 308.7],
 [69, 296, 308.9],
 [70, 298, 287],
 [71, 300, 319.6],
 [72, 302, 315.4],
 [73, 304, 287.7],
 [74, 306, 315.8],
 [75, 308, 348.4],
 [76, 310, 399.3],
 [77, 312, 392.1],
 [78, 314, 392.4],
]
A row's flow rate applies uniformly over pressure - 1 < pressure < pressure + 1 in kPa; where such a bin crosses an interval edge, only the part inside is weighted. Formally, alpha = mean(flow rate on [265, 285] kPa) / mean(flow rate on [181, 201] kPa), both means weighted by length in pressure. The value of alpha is 0.68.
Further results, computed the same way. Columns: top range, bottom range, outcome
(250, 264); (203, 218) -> 0.82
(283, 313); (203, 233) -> 0.70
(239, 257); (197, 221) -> 0.80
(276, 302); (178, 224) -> 0.65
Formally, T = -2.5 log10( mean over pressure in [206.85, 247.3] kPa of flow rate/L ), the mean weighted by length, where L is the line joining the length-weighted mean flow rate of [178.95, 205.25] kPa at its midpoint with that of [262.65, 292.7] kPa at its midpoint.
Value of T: 0.078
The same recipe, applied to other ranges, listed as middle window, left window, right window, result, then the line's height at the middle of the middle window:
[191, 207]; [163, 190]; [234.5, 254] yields -0.14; 509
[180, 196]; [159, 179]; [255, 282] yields -0.14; 500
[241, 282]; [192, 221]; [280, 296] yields 0.01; 418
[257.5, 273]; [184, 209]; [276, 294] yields 0.05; 418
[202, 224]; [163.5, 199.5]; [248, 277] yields -0.02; 500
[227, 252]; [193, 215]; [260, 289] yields 0.10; 472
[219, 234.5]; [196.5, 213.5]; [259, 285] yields 0.10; 500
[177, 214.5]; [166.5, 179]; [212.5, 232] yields -0.09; 513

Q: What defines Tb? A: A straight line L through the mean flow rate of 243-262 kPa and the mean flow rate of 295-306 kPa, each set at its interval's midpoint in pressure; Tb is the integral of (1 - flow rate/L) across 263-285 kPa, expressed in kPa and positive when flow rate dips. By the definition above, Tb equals -1.49 kPa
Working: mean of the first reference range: 426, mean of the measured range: 396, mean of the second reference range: 305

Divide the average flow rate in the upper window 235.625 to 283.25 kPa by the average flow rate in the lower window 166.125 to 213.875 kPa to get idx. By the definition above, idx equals 0.7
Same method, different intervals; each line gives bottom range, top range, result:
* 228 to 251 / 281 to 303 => 0.79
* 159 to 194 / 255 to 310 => 0.68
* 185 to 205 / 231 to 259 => 0.75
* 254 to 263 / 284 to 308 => 0.78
